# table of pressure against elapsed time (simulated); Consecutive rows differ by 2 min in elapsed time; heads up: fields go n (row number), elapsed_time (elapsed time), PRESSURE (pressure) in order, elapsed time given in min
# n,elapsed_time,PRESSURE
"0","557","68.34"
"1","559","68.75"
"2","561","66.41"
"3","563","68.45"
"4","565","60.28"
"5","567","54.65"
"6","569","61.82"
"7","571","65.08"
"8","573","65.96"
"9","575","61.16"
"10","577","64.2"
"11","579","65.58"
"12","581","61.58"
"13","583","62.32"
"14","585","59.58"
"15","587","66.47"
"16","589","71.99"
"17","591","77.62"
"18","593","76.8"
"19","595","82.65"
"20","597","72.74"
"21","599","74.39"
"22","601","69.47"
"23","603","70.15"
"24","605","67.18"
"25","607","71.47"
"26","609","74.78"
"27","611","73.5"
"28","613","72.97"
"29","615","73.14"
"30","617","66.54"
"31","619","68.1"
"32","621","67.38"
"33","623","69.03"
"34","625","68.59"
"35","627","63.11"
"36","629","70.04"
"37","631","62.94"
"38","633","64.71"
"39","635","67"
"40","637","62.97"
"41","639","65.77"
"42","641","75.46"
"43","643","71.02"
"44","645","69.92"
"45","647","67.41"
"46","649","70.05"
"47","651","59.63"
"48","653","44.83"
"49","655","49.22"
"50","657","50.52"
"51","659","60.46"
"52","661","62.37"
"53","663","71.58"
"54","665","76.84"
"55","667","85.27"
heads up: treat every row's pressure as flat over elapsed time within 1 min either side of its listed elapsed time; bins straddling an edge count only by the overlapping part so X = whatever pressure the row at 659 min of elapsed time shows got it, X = 60.46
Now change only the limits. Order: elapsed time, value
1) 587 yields 66.47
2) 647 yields 67.41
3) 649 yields 70.05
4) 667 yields 85.27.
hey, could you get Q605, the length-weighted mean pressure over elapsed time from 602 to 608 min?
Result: 69.6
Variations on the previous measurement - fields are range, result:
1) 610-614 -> 73.2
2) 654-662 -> 55.6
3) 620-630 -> 67.6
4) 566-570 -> 58.2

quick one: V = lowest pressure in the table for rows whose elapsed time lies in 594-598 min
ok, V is 72.74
